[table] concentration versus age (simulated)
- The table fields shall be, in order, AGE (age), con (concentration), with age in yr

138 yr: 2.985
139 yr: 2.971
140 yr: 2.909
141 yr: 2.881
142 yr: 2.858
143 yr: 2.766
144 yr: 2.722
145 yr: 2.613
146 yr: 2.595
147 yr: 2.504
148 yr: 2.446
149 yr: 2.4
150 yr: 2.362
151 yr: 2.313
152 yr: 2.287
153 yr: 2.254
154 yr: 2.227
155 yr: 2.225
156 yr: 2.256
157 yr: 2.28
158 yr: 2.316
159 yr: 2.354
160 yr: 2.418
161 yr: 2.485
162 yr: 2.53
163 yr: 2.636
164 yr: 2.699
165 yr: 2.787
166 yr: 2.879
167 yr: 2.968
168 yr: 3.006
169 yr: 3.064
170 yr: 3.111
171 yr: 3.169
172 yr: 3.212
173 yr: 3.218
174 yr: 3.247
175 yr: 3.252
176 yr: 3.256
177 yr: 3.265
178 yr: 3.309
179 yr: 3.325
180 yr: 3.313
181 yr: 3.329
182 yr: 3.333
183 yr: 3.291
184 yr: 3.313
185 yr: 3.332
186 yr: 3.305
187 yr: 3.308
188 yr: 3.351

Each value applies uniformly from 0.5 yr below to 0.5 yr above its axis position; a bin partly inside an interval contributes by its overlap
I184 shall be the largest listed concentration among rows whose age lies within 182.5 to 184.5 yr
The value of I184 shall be 3.313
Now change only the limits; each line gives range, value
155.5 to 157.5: 2.28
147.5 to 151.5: 2.446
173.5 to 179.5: 3.325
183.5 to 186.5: 3.332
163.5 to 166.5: 2.879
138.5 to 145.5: 2.971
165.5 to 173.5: 3.218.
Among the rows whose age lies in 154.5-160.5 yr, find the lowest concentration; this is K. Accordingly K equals 2.225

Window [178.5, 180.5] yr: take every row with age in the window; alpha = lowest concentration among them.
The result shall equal 3.313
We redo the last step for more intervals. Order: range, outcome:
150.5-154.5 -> 2.227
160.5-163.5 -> 2.485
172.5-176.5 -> 3.218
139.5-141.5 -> 2.881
